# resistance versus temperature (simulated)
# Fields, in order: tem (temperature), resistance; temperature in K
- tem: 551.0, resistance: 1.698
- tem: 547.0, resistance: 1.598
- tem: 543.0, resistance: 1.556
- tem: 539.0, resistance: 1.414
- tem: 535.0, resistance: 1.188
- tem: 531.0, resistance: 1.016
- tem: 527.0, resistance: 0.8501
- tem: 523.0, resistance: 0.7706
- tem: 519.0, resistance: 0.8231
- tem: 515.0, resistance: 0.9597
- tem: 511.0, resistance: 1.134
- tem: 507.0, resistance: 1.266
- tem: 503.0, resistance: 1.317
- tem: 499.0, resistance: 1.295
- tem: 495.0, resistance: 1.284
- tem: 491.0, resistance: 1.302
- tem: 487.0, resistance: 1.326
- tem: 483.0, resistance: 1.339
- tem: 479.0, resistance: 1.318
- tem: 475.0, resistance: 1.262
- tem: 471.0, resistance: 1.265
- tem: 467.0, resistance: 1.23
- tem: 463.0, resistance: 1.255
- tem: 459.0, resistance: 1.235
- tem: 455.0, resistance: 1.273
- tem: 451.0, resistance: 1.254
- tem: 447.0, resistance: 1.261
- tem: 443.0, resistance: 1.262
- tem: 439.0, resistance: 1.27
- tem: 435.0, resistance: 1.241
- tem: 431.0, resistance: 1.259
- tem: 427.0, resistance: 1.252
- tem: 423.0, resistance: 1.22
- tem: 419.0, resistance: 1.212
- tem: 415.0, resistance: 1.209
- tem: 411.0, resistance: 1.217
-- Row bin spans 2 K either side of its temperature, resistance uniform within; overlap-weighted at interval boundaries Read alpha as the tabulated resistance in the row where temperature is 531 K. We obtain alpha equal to 1.016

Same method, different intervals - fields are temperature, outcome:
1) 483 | 1.339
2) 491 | 1.302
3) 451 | 1.254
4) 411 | 1.217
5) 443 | 1.262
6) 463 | 1.255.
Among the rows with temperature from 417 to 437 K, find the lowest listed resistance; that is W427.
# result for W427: 1.212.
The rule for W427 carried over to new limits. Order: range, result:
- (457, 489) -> 1.23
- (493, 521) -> 0.8231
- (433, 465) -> 1.235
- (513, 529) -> 0.7706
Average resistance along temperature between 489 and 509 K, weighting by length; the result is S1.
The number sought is 1.29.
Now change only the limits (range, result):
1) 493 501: 1.29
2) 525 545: 1.2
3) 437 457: 1.26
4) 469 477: 1.26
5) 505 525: 0.991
